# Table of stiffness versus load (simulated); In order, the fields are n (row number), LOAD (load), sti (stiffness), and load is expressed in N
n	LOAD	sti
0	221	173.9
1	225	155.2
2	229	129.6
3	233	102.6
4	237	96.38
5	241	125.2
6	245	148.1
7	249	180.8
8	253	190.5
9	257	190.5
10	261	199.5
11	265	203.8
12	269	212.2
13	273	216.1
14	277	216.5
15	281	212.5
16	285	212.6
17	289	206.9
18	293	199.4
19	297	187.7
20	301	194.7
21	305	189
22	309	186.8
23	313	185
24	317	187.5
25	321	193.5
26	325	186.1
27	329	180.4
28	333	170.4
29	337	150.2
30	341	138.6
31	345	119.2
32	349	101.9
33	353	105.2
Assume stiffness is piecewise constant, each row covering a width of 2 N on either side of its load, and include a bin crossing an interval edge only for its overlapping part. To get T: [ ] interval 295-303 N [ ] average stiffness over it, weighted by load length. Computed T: 191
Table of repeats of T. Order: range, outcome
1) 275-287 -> 214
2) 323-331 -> 183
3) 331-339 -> 160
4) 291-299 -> 194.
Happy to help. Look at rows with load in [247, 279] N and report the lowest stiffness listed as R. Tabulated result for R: 180.8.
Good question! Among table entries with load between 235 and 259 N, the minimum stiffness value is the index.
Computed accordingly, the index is 96.38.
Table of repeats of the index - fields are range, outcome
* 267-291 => 206.9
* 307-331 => 180.4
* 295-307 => 187.7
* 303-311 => 186.8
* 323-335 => 170.4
